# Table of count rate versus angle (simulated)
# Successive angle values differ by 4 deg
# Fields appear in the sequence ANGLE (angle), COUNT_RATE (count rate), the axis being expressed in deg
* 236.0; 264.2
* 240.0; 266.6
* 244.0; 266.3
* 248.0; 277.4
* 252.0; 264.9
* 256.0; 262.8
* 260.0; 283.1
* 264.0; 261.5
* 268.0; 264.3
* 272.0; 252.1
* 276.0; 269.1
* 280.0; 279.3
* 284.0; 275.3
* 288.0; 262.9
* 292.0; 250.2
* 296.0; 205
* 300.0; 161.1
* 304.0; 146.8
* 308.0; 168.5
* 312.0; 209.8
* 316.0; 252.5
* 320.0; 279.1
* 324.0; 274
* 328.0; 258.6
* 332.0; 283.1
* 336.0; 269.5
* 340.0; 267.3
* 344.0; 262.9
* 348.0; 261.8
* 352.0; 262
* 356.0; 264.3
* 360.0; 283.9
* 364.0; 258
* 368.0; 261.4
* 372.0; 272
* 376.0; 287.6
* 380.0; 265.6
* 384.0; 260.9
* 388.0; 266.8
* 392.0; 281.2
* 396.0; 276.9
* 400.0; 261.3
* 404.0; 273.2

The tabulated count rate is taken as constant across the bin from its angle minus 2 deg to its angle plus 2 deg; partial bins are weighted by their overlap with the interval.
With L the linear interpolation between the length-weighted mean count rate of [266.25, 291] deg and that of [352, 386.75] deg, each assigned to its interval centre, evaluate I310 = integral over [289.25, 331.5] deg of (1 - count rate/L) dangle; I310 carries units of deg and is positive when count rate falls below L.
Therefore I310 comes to 6.9 deg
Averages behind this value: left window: 267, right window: 269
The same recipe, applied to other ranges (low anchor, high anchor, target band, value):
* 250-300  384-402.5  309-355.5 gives 0.6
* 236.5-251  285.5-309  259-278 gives -2.2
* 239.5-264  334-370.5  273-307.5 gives 5.0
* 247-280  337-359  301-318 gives 4.7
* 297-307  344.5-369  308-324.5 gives -4.6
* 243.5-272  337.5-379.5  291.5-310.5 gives 6.1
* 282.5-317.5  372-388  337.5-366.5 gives -1.8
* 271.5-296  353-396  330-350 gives -0.2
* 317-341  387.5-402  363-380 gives 0.1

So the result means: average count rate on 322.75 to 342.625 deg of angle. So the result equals 270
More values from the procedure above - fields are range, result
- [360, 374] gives 267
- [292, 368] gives 243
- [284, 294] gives 260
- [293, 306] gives 177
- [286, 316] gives 204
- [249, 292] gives 267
